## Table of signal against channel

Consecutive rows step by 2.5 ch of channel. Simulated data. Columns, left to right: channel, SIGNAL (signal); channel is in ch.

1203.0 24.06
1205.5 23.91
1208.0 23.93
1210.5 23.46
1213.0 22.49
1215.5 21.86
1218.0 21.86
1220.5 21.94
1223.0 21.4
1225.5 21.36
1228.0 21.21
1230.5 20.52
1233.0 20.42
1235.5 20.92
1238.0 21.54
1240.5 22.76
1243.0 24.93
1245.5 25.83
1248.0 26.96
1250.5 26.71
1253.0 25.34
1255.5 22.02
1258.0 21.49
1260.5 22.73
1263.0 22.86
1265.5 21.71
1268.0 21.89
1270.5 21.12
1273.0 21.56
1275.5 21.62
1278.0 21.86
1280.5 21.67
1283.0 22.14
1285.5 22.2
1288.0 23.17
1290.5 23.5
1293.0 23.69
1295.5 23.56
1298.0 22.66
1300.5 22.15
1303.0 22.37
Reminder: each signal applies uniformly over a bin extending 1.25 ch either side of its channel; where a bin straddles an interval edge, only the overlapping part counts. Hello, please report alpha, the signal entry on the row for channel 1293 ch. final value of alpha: 23.69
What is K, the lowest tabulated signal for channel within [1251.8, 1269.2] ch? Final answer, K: 21.49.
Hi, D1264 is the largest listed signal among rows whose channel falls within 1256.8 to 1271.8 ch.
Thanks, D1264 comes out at 22.86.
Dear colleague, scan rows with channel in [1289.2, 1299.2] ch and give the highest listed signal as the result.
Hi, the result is 23.69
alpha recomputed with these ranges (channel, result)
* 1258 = 21.49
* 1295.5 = 23.56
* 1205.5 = 23.91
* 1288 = 23.17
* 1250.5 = 26.71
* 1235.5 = 20.92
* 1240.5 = 22.76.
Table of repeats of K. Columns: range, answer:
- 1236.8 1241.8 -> 21.54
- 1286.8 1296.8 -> 23.17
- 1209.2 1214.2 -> 22.49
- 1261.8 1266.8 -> 21.71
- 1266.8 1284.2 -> 21.12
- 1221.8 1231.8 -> 20.52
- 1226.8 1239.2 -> 20.42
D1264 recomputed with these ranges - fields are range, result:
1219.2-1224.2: 21.94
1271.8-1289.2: 23.17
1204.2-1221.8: 23.93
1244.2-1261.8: 26.96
